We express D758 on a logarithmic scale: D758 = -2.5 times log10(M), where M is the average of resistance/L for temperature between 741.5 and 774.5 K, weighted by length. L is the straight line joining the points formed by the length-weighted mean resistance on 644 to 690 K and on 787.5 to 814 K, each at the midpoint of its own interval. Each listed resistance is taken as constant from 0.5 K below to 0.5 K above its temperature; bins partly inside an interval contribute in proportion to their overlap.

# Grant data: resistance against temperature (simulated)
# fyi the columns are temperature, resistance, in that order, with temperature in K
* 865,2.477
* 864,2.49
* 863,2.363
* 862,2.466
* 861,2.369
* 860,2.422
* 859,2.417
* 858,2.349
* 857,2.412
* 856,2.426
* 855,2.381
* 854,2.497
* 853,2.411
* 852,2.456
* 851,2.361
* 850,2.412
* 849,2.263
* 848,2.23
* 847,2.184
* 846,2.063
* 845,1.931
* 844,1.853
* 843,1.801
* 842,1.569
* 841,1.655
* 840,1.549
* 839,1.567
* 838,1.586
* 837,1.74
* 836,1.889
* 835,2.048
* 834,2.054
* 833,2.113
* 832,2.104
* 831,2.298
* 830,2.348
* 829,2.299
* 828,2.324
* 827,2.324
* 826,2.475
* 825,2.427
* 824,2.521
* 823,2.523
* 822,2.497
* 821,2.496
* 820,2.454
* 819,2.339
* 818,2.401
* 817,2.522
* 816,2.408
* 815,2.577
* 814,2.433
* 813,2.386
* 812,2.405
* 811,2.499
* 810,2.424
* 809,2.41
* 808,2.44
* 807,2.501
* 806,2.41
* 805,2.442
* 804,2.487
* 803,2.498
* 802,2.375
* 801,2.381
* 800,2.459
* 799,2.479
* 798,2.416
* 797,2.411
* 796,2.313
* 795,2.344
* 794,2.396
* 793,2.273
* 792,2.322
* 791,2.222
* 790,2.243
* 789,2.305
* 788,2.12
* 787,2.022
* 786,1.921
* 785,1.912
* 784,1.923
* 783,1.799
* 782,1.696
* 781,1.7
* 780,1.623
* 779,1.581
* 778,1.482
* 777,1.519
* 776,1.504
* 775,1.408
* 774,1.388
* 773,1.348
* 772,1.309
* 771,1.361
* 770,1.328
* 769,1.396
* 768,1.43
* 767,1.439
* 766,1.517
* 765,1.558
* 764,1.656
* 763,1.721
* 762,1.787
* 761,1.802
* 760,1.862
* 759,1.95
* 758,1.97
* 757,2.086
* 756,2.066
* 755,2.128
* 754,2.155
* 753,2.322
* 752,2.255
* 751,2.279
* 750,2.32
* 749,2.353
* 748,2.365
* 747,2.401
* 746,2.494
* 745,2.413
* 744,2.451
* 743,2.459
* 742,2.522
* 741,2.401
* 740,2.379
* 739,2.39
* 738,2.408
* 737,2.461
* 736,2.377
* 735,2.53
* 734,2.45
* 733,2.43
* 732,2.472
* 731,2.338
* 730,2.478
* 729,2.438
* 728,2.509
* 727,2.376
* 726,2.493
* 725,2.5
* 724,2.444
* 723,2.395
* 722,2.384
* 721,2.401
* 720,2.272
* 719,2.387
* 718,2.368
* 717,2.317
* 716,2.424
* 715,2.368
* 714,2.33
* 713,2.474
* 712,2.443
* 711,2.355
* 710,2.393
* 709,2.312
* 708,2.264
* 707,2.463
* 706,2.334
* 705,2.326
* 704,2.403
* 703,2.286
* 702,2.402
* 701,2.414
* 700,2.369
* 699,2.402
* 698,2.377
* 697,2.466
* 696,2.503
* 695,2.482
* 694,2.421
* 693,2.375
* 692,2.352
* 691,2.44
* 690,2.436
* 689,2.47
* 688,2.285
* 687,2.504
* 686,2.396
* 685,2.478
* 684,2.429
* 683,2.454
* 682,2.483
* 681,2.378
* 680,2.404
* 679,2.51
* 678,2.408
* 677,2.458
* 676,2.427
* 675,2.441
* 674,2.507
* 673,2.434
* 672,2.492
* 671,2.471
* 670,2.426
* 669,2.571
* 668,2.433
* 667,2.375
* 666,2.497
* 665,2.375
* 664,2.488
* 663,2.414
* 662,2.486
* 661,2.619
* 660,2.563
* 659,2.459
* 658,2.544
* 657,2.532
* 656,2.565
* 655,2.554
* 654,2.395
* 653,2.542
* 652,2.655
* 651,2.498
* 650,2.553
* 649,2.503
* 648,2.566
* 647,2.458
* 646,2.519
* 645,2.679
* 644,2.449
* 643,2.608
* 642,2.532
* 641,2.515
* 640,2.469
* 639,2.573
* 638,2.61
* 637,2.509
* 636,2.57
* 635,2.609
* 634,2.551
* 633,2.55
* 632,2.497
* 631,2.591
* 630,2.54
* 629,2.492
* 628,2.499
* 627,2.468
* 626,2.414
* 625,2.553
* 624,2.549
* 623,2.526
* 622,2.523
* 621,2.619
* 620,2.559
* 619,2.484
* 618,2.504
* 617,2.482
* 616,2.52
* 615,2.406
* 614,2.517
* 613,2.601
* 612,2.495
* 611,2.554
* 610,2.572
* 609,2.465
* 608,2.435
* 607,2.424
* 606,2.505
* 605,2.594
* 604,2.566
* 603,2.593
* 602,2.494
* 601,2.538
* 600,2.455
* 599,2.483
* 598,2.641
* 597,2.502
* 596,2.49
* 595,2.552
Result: 0.24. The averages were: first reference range 2.48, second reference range 2.38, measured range 1.94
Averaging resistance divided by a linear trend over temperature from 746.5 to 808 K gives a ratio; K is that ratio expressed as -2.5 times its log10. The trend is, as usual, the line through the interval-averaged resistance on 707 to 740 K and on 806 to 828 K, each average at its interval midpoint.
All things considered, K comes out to 0.22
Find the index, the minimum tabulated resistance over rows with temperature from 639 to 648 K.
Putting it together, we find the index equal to 2.449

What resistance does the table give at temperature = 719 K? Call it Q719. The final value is 2.387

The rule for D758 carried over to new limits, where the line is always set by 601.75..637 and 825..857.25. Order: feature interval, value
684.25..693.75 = -0.01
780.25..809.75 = -0.02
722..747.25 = -0.06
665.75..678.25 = -0.01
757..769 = 0.31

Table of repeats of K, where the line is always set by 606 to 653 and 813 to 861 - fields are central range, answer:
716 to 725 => 0.01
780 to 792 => 0.16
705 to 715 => 0.02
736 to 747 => -0.03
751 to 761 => 0.13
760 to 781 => 0.46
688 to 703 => 0.01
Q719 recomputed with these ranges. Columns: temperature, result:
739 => 2.39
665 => 2.375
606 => 2.505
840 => 1.549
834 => 2.054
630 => 2.54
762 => 1.787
